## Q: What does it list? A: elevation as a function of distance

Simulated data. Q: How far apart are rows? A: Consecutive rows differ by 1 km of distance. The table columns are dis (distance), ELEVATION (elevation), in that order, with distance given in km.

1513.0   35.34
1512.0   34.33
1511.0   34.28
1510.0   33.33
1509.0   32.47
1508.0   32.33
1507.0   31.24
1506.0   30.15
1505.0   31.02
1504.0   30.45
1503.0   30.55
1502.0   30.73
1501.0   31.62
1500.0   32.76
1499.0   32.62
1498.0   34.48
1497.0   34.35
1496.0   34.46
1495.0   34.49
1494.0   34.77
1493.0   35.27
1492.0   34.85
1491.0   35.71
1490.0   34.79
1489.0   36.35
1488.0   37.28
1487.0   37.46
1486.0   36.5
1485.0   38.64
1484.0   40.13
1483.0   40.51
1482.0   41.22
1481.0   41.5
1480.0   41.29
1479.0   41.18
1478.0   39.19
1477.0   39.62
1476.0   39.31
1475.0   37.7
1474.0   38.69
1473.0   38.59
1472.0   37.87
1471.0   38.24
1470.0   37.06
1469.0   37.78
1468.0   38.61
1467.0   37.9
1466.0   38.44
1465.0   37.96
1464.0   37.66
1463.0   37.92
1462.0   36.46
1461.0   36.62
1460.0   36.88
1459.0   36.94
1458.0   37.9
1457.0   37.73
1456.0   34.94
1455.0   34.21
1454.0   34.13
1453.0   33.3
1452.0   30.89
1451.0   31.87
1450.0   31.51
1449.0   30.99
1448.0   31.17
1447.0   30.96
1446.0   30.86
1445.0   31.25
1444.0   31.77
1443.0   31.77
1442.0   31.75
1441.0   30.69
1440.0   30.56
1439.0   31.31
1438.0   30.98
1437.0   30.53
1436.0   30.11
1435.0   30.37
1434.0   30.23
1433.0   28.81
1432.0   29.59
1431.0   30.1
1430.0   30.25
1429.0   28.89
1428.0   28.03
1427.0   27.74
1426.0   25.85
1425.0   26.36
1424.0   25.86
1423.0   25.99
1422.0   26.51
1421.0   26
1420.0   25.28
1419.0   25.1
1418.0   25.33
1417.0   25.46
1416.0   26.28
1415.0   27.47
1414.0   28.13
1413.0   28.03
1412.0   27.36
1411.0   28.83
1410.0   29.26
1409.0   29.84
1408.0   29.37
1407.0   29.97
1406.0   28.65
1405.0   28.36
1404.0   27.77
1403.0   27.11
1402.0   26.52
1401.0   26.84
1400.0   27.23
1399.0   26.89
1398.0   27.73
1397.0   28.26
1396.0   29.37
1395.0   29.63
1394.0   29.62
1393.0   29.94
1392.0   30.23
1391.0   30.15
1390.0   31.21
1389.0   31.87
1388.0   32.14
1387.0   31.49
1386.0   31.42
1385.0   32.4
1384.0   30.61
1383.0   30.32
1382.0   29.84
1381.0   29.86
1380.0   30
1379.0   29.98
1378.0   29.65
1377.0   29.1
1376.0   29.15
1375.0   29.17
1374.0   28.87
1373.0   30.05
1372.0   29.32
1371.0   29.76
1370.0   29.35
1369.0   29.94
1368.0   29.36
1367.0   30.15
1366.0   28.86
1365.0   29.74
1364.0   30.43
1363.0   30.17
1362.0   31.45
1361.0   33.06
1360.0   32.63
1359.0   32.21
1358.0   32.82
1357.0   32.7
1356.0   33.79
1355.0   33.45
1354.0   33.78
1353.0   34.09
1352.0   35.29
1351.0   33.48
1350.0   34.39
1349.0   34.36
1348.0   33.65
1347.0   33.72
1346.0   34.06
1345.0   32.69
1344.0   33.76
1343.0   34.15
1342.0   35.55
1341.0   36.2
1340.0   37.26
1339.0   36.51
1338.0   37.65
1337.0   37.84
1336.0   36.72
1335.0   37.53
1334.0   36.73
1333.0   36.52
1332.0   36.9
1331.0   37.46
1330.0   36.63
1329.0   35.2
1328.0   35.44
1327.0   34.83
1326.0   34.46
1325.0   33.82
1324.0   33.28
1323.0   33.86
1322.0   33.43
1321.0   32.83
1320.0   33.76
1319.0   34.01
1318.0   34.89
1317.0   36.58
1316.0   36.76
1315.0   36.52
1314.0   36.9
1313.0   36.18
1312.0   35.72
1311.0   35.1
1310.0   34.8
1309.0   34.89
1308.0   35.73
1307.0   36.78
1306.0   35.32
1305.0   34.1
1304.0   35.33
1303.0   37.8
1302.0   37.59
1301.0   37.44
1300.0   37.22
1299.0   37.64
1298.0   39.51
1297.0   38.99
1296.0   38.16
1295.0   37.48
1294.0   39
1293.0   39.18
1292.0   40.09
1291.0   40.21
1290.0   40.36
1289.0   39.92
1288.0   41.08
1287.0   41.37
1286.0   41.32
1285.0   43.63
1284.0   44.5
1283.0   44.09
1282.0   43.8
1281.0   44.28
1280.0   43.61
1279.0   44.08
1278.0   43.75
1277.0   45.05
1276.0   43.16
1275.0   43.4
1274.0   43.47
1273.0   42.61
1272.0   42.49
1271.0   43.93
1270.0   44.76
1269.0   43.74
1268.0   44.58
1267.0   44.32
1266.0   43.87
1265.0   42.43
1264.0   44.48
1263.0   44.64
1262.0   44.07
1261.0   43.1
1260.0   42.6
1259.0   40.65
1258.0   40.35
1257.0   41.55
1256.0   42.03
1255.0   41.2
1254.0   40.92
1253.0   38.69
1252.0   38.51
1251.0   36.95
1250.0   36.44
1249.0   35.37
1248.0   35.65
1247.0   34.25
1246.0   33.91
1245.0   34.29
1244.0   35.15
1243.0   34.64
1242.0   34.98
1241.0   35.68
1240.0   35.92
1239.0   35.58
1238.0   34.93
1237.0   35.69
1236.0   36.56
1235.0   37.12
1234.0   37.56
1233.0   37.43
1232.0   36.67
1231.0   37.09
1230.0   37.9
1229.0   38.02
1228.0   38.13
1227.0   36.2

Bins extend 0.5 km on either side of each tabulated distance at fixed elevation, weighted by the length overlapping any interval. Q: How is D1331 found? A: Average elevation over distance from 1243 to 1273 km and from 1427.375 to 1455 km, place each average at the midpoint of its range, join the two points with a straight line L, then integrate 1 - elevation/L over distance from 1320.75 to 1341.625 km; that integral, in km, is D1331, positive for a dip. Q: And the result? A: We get 0.5 km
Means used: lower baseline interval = 40.5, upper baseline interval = 30.9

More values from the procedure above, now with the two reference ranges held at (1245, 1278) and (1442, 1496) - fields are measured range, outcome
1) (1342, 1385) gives 8.1 km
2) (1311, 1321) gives 1.1 km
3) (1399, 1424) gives 6.9 km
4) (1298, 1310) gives 1.1 km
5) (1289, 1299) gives 0.3 km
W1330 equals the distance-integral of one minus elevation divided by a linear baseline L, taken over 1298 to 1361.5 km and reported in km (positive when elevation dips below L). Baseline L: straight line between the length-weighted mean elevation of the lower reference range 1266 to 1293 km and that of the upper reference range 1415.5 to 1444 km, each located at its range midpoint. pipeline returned 4.76 km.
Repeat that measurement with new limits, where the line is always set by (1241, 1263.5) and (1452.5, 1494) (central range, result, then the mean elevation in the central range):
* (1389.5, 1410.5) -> 5.1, 28.8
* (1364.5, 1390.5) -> 5.4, 30.1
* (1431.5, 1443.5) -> 2.3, 30.6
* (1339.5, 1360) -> 2.2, 34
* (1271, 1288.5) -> -2.2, 43.3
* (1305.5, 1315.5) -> 0.7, 35.8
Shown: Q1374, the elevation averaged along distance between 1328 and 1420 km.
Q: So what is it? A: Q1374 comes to 31.2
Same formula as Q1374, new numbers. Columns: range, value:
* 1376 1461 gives 29.9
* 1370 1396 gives 30.2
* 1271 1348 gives 37.8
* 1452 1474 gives 36.9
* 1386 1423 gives 28.3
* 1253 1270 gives 42.7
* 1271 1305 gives 40.9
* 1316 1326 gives 34.2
